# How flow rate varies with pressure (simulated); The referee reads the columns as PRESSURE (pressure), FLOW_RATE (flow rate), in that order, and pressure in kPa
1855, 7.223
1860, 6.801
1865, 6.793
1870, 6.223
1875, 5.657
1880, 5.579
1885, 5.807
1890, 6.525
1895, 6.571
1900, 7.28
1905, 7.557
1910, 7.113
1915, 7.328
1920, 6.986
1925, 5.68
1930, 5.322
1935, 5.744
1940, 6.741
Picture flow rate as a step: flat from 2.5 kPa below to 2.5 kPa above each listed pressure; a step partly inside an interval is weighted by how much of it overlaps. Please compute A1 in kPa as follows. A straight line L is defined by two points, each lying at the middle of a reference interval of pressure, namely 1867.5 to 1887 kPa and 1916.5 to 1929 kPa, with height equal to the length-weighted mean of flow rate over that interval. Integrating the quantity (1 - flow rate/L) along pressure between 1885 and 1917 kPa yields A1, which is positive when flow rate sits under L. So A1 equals -4.7 kPa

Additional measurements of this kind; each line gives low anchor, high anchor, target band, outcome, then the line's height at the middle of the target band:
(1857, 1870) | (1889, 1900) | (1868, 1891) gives 2.73 kPa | 6.71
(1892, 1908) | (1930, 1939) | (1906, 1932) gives -0.65 kPa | 6.39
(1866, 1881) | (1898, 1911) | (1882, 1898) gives 0.92 kPa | 6.69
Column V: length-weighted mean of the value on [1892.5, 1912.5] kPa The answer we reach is 7.13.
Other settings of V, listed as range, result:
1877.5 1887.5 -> 5.69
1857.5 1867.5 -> 6.8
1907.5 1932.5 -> 6.49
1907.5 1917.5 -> 7.22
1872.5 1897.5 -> 6.03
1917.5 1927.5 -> 6.33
